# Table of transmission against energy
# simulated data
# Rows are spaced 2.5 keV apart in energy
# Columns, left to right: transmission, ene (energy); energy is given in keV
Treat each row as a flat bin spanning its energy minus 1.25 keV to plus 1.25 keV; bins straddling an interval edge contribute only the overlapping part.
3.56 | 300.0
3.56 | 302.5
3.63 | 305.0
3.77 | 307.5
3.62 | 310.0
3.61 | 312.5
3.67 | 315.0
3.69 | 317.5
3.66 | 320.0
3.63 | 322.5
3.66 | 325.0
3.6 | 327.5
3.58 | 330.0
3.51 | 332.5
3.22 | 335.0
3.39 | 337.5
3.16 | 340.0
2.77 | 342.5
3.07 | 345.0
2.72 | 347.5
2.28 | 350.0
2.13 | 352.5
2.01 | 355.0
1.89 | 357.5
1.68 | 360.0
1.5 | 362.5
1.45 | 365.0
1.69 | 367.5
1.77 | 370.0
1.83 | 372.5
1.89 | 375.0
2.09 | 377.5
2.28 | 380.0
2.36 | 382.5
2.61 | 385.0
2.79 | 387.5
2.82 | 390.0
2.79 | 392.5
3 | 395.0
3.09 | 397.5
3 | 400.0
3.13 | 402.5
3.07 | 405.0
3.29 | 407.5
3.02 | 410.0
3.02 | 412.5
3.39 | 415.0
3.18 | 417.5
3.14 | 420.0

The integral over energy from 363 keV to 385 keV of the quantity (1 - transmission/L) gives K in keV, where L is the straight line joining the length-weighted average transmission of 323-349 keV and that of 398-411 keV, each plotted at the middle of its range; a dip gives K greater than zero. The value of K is 8.5 keV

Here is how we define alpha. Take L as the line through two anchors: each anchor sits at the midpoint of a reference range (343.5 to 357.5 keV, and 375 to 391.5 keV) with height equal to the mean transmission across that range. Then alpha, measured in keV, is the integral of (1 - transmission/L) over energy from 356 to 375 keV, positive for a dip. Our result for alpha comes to 5.6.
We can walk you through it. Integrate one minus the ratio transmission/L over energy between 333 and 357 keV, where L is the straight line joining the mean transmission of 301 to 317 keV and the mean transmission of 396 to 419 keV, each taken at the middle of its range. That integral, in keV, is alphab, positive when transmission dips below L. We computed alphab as 5.0 keV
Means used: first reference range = 3.64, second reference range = 3.13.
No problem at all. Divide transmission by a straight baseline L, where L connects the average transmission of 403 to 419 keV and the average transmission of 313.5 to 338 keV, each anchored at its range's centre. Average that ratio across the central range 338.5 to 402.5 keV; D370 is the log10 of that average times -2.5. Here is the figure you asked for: 0.38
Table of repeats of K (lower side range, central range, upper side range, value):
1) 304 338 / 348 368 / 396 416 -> 9.0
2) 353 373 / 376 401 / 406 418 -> -1.8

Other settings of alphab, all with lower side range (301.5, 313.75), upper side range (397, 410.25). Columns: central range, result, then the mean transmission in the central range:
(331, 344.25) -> 1.0 keV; 3.21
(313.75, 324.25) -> -0.3 keV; 3.66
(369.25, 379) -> 4.1 keV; 1.91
